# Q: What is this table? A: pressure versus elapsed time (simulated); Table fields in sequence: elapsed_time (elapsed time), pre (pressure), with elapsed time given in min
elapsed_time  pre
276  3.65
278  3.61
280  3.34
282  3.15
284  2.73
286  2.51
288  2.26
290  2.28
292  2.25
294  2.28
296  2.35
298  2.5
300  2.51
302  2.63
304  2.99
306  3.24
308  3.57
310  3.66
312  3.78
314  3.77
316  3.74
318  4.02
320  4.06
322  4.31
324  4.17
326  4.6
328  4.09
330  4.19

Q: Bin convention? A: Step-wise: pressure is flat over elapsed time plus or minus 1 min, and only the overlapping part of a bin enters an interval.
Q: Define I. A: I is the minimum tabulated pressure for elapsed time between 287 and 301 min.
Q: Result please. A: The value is 2.25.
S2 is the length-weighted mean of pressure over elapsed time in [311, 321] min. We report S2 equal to 3.87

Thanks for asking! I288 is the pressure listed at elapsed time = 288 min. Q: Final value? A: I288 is 2.26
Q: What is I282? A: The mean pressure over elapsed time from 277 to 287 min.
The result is 3.07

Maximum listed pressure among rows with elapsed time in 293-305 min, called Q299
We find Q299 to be 2.99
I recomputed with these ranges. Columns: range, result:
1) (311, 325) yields 3.74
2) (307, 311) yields 3.57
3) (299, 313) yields 2.51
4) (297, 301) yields 2.5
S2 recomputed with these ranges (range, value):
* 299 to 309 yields 2.99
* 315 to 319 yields 3.88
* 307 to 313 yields 3.67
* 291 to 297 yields 2.29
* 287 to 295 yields 2.27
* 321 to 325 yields 4.24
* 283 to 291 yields 2.44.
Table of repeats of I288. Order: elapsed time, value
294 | 2.28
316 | 3.74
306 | 3.24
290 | 2.28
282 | 3.15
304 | 2.99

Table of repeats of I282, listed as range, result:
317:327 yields 4.23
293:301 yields 2.41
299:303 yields 2.57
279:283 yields 3.25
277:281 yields 3.47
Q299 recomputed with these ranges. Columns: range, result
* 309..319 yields 4.02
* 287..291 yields 2.28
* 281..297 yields 3.15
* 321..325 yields 4.31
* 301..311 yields 3.66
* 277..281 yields 3.61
